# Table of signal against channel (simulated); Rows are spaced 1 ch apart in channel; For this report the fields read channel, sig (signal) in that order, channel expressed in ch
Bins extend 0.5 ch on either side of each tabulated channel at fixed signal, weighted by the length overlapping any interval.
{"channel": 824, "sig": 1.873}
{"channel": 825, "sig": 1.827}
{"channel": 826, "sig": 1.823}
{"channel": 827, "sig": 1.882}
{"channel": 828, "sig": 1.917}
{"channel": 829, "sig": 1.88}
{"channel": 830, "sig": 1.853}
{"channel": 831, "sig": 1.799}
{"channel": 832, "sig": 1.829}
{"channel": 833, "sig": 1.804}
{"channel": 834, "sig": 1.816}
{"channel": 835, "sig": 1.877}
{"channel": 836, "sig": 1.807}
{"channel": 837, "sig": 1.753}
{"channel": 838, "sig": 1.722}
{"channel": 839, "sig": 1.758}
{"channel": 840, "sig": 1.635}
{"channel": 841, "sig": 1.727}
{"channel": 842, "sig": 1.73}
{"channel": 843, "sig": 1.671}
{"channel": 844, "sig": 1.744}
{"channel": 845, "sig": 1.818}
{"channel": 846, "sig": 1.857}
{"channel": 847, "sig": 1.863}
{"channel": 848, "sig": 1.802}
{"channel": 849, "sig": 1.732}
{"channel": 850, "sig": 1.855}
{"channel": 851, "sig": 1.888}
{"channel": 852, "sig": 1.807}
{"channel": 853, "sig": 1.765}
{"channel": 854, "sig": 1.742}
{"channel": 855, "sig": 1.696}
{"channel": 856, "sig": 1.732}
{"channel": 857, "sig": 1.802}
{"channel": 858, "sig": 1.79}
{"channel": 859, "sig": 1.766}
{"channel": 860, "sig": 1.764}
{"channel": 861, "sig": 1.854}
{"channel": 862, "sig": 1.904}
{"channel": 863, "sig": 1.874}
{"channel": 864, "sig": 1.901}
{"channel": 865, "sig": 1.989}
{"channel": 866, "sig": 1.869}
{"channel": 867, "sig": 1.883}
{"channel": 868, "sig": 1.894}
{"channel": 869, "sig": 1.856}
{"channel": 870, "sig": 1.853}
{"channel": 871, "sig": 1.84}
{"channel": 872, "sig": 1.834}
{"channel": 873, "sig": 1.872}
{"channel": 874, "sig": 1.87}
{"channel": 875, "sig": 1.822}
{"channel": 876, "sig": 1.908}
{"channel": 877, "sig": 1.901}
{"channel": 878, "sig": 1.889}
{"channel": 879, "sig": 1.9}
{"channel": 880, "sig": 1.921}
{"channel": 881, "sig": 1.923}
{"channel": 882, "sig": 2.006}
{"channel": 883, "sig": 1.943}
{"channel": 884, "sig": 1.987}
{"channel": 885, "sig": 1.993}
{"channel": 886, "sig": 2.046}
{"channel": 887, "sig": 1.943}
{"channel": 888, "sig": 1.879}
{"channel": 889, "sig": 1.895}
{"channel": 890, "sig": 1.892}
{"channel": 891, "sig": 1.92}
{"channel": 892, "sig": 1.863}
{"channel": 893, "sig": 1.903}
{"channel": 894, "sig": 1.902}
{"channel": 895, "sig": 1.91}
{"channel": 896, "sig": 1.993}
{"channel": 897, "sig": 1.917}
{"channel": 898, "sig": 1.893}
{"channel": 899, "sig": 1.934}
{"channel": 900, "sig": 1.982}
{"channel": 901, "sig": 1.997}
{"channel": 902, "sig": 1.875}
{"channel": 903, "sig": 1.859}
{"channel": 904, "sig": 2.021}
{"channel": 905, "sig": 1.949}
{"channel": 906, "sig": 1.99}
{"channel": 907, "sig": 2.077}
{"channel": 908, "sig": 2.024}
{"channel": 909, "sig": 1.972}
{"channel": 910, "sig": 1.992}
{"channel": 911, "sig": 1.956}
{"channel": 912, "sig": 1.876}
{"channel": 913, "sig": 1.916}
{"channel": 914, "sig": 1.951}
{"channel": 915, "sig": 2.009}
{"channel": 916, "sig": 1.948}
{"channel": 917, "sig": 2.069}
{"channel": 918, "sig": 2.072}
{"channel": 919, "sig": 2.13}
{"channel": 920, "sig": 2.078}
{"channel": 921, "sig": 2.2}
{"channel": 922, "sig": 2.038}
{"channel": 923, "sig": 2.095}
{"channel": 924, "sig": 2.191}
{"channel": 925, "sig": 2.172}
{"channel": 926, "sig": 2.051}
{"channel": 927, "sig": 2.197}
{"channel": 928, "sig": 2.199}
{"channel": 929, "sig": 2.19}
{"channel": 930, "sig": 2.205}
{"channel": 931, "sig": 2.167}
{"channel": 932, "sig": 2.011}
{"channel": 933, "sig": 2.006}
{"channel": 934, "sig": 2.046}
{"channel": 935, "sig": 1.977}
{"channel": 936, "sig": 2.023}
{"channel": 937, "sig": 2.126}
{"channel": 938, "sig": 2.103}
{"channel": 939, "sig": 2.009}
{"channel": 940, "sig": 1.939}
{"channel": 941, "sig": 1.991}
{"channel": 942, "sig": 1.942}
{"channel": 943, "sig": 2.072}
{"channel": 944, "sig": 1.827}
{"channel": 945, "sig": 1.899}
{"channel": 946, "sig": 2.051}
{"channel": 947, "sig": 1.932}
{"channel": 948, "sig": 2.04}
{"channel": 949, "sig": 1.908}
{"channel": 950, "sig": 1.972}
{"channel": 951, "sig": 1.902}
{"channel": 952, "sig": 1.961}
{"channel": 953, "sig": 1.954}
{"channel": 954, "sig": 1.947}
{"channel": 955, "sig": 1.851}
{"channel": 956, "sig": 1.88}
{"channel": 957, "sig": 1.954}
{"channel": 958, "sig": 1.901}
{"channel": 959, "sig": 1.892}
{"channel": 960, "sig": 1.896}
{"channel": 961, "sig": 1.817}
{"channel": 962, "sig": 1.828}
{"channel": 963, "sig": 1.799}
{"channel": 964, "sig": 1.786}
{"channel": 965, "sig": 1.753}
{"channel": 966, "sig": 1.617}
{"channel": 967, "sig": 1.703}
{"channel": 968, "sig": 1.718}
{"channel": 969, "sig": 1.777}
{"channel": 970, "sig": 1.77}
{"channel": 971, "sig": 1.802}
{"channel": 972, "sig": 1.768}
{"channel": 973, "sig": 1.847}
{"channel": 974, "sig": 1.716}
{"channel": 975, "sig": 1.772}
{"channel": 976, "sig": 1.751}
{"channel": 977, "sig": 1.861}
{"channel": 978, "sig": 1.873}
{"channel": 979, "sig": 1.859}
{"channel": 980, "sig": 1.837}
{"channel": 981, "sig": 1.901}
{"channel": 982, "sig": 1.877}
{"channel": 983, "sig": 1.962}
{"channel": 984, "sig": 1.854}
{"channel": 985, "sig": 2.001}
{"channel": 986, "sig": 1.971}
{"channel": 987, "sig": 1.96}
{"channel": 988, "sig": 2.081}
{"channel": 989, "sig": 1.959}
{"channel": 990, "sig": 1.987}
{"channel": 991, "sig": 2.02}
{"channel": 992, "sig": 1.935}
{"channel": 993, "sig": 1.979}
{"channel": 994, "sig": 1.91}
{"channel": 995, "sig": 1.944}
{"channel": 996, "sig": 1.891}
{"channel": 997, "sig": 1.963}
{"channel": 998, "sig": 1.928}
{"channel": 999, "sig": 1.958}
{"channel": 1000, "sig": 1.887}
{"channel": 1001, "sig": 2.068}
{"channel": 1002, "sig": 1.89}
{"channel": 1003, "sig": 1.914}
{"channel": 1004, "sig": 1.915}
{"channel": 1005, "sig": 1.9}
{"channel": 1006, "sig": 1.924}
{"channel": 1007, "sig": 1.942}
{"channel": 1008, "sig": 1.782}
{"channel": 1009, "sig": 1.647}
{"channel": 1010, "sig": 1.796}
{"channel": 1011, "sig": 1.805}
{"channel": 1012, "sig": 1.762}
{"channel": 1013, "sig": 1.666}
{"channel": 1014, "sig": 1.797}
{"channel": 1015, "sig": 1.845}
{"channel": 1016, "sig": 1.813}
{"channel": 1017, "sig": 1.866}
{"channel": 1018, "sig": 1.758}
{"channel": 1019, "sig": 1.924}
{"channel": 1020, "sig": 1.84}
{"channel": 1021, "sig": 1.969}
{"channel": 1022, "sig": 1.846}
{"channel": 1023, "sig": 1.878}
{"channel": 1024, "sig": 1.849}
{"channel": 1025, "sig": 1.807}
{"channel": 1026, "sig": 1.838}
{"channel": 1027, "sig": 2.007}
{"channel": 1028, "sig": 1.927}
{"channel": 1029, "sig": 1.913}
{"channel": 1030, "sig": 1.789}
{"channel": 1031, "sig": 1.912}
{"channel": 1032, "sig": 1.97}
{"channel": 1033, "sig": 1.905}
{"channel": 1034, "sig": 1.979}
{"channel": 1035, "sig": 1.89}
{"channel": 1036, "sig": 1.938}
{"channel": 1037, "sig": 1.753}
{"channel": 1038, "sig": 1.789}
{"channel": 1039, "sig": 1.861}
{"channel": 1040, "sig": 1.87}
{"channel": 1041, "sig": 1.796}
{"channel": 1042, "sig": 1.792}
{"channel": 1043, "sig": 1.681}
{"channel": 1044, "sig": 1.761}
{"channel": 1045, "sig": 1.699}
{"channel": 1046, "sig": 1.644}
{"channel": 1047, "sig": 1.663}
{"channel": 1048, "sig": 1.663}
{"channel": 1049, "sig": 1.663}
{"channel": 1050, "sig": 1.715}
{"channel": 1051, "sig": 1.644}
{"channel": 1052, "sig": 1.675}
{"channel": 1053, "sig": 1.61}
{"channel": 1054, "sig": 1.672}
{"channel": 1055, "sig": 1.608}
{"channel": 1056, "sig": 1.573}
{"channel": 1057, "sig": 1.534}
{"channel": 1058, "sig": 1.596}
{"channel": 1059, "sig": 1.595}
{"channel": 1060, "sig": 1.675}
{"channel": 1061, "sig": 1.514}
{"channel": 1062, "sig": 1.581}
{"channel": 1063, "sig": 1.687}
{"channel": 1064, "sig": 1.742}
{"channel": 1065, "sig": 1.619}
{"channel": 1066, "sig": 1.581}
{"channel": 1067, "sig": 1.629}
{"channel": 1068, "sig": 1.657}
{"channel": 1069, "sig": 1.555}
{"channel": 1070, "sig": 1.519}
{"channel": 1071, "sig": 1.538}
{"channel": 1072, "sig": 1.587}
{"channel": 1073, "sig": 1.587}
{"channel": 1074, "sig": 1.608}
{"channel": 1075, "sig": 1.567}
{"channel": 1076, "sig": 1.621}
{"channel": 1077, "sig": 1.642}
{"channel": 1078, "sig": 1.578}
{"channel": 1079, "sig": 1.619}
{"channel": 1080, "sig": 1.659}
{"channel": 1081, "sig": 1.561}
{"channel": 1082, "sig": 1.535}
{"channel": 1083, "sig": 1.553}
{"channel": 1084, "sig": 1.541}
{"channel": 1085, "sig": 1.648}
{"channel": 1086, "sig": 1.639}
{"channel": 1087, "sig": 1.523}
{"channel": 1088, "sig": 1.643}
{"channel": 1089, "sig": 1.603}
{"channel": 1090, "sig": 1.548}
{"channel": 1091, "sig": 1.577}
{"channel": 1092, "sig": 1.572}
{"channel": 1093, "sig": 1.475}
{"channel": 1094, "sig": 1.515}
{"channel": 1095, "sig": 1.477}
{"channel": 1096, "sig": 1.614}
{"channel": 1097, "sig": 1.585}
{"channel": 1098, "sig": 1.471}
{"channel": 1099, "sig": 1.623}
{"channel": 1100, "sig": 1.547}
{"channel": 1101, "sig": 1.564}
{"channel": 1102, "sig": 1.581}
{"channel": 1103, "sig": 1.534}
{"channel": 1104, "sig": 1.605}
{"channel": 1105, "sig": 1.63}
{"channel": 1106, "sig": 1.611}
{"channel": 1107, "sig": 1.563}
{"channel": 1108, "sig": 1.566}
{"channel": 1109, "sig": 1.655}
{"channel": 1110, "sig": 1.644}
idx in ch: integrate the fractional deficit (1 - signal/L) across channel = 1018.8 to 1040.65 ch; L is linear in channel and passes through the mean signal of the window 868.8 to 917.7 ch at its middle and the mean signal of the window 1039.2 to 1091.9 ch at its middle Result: -2.5 ch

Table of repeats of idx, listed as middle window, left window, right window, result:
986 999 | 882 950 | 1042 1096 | -1.1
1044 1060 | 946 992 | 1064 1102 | 0.2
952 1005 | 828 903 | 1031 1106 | -4.3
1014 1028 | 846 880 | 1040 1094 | -1.6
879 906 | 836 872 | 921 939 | 0.3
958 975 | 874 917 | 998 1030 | 1.0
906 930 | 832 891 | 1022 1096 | -3.6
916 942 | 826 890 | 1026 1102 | -4.4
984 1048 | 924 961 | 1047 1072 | -3.9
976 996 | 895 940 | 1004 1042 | -0.2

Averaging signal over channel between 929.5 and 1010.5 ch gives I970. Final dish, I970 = 1.91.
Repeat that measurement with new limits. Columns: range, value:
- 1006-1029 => 1.84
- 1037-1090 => 1.64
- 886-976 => 1.95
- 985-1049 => 1.87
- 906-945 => 2.05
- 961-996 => 1.86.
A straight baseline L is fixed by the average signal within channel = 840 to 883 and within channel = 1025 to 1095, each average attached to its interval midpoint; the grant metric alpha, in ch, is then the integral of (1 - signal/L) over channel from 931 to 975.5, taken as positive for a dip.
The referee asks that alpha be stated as -3.5 ch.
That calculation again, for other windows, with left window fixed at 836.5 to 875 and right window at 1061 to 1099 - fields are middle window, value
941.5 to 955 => -1.8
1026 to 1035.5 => -1.6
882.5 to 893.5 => -1.0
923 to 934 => -2.5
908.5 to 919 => -1.4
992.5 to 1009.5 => -2.5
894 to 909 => -1.7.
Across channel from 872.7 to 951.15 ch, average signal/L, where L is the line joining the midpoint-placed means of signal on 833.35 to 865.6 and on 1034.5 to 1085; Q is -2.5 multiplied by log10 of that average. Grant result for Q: -0.137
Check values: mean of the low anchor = 1.8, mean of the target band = 1.99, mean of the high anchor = 1.65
